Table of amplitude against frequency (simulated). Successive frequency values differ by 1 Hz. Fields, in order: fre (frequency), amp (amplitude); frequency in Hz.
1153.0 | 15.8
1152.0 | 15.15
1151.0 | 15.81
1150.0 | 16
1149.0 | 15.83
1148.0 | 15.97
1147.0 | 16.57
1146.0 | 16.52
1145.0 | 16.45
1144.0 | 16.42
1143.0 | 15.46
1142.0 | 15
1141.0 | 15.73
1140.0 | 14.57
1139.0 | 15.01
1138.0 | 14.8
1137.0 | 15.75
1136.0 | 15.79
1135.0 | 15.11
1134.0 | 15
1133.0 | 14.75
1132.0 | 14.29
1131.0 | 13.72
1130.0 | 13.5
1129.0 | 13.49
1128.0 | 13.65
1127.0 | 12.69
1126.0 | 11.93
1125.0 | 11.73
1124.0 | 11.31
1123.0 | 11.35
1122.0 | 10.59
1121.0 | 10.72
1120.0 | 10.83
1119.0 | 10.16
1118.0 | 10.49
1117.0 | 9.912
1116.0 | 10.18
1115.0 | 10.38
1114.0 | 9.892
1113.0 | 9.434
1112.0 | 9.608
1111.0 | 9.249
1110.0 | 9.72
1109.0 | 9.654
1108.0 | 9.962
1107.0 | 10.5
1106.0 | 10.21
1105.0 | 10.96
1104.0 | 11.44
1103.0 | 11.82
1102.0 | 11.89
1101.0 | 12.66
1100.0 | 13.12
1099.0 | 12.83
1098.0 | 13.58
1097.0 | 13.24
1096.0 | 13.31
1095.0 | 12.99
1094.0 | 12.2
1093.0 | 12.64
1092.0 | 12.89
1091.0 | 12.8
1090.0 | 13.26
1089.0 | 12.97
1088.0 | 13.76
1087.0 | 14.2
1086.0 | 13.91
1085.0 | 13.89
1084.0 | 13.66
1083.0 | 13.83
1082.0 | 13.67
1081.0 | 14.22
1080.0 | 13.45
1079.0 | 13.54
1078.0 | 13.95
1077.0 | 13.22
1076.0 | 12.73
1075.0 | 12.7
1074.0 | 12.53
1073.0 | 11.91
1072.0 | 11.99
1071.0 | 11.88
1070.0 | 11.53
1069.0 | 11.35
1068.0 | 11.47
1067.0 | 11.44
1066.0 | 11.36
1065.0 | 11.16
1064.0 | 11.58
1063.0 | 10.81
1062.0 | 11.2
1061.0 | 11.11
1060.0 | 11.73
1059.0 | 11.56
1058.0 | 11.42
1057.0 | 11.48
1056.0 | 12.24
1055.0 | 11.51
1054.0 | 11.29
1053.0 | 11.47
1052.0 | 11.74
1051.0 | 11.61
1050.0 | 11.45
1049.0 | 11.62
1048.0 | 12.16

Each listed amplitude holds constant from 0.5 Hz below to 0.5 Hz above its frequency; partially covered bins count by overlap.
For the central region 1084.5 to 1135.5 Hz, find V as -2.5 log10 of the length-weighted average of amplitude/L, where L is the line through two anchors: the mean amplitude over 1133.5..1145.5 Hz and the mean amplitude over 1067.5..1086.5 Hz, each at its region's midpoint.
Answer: 0.18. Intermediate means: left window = 12.9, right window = 15.4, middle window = 12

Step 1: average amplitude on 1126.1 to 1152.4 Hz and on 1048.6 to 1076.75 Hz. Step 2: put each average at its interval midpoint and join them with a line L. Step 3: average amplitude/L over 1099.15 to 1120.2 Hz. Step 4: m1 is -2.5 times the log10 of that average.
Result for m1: 0.28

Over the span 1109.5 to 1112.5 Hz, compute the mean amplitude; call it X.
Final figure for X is 9.53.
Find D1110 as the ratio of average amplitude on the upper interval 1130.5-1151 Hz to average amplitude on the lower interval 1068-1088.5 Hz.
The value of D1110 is 1.2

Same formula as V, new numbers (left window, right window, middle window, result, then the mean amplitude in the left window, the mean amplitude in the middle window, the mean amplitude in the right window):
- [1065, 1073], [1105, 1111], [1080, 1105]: -0.22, 11.6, 13.1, 10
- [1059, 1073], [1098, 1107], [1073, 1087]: -0.16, 11.5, 13.5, 11.9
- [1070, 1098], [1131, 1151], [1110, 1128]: 0.34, 13.1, 10.7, 15.5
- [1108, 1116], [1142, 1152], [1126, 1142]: -0.06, 9.75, 14.5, 16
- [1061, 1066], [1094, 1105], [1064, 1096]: -0.08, 11.2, 12.8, 12.6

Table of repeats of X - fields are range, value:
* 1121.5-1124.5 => 11.1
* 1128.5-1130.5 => 13.5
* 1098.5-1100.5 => 13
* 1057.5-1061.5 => 11.5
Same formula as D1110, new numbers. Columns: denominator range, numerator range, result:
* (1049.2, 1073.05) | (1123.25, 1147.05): 1.26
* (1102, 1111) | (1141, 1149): 1.52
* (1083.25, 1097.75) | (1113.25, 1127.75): 0.82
